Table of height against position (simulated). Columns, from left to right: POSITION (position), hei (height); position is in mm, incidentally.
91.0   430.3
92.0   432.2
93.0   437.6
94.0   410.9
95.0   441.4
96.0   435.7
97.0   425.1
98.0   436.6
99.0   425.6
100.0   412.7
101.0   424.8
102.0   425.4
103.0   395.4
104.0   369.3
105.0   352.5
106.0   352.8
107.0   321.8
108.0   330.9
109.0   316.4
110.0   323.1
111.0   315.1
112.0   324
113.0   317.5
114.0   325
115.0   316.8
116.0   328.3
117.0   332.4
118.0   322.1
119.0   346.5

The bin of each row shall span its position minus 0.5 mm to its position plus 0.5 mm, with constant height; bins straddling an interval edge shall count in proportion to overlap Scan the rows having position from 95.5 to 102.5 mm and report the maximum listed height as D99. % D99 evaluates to 436.6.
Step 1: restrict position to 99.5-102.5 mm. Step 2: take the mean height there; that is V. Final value 421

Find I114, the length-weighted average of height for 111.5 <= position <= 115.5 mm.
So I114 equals 321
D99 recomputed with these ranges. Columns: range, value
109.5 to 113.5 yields 324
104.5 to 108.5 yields 352.8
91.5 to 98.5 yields 441.4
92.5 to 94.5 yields 437.6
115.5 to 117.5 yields 332.4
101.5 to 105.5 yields 425.4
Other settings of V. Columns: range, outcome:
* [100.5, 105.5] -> 393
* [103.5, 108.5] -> 345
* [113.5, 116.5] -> 323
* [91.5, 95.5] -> 431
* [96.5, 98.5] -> 431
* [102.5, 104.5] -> 382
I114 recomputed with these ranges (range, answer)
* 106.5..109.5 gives 323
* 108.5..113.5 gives 319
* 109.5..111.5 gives 319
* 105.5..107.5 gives 337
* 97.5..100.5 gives 425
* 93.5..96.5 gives 429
